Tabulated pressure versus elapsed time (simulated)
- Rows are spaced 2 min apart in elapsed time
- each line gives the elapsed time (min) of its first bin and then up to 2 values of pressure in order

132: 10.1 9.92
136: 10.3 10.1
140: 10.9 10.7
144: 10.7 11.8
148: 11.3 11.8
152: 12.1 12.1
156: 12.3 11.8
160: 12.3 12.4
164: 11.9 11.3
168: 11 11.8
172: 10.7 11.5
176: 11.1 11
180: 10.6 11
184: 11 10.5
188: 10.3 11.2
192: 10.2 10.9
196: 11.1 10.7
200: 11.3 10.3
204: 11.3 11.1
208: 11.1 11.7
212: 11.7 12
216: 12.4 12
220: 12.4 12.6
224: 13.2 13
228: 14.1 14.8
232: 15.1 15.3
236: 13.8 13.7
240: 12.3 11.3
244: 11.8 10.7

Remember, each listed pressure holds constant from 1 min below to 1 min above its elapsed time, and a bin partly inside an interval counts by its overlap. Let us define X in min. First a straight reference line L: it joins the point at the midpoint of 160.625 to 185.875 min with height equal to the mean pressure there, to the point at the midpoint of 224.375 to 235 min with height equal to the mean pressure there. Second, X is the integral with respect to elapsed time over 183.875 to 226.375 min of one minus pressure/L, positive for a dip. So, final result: 5.2 min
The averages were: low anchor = 11.3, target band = 11.4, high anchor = 14.4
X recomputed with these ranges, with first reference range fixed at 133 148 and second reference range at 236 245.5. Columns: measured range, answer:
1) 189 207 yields 1.14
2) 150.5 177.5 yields -1.56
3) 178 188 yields 0.56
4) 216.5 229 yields -0.84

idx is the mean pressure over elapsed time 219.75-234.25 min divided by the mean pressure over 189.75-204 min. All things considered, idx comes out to 1.28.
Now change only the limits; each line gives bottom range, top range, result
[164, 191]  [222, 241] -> 1.26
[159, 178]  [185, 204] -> 0.93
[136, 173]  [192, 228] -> 1.02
